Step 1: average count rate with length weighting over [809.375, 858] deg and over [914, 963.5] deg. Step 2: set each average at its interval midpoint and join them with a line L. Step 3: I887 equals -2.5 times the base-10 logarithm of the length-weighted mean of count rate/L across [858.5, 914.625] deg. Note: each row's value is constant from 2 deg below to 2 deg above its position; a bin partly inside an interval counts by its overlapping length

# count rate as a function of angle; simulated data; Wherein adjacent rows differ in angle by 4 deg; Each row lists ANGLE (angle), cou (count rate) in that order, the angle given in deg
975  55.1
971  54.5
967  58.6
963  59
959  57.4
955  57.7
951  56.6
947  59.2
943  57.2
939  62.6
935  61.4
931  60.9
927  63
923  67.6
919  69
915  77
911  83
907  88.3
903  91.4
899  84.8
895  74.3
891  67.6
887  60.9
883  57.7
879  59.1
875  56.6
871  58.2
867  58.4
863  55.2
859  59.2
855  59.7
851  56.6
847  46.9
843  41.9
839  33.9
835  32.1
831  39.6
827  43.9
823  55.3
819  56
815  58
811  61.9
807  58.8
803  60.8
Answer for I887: -0.23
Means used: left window 48.9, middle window 68.7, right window 62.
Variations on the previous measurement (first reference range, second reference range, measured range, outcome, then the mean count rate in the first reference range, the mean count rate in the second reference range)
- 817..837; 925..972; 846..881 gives -0.15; 45.4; 59.1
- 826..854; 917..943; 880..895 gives -0.18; 42.7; 63.6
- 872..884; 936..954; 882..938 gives -0.23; 57.8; 59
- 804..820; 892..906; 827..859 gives 0.44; 59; 82.7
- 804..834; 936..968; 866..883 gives -0.05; 52.9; 58.6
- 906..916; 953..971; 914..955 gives 0.14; 82.8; 57.8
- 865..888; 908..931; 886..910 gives -0.21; 58.4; 71.7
